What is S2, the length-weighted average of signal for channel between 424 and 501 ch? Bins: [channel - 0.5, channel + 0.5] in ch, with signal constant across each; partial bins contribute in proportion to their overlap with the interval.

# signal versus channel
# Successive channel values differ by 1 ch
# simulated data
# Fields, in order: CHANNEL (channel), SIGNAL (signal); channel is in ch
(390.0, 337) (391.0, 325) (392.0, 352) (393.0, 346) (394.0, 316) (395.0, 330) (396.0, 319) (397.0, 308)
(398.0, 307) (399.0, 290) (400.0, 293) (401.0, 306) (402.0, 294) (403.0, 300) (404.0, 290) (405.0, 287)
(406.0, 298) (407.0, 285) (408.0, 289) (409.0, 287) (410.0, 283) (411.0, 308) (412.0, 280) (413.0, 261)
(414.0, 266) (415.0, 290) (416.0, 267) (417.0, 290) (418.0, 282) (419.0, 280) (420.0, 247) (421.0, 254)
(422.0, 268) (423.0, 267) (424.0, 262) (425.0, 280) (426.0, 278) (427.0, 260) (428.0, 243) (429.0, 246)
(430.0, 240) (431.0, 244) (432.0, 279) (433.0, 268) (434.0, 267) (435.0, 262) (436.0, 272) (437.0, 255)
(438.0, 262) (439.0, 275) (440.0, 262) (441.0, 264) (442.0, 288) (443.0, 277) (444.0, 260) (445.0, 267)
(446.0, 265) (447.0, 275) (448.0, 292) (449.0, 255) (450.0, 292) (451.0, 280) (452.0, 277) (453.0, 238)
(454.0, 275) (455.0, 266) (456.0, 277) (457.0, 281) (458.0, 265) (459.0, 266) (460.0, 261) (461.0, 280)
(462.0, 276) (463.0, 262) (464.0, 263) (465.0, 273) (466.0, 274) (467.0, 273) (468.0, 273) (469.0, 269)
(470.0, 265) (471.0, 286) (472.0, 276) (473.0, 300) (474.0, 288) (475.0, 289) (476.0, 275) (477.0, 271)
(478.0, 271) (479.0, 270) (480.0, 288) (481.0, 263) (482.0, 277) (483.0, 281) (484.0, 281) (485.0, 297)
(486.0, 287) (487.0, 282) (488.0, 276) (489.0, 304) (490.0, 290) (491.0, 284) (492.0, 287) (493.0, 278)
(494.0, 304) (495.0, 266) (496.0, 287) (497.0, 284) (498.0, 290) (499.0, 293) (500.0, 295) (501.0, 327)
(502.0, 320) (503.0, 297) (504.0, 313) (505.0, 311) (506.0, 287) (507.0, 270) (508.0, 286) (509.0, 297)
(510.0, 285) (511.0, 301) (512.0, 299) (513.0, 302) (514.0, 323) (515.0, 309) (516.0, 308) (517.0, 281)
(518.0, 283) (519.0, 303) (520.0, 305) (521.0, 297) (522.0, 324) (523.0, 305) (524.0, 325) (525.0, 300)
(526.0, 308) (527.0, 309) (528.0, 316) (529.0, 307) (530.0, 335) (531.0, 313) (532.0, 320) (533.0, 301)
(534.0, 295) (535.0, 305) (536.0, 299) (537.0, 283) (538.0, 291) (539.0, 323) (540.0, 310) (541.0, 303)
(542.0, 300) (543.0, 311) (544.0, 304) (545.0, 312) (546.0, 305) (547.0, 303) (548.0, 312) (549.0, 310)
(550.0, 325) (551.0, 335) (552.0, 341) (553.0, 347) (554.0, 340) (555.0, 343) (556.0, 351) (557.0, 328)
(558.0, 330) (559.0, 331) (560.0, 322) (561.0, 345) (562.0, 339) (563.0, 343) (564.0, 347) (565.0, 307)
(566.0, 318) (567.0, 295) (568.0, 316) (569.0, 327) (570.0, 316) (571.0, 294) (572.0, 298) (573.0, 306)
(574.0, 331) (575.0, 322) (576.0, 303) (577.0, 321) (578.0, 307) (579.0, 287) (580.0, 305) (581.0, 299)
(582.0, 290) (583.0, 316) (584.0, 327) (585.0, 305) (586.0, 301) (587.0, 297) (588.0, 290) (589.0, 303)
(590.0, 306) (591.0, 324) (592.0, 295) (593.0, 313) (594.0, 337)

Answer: 274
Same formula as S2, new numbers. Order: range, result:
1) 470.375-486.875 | 281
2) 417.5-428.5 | 266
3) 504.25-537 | 303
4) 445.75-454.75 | 272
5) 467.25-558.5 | 300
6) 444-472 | 271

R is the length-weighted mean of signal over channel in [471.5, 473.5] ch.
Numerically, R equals 288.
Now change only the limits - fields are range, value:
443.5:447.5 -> 267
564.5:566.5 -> 312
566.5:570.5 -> 314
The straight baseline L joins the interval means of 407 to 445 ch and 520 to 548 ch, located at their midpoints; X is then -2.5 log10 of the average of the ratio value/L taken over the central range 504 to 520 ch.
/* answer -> 0.01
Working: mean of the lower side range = 269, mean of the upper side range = 308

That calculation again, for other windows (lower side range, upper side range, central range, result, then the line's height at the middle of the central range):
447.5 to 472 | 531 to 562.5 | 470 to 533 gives -0.003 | 294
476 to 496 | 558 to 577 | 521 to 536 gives -0.031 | 302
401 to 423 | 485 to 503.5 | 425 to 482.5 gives 0.065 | 287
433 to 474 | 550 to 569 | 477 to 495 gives 0.027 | 290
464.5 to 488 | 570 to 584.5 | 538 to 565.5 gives -0.082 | 300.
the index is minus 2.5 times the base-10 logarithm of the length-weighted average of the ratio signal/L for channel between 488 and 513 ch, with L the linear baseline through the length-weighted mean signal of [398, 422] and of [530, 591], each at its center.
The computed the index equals 0.03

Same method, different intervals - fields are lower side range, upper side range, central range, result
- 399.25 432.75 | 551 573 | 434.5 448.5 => 0.06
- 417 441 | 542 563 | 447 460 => 0.02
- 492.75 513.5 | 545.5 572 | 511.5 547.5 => 0.01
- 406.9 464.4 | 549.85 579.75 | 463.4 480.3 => 0.03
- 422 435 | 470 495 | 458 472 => 0.02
